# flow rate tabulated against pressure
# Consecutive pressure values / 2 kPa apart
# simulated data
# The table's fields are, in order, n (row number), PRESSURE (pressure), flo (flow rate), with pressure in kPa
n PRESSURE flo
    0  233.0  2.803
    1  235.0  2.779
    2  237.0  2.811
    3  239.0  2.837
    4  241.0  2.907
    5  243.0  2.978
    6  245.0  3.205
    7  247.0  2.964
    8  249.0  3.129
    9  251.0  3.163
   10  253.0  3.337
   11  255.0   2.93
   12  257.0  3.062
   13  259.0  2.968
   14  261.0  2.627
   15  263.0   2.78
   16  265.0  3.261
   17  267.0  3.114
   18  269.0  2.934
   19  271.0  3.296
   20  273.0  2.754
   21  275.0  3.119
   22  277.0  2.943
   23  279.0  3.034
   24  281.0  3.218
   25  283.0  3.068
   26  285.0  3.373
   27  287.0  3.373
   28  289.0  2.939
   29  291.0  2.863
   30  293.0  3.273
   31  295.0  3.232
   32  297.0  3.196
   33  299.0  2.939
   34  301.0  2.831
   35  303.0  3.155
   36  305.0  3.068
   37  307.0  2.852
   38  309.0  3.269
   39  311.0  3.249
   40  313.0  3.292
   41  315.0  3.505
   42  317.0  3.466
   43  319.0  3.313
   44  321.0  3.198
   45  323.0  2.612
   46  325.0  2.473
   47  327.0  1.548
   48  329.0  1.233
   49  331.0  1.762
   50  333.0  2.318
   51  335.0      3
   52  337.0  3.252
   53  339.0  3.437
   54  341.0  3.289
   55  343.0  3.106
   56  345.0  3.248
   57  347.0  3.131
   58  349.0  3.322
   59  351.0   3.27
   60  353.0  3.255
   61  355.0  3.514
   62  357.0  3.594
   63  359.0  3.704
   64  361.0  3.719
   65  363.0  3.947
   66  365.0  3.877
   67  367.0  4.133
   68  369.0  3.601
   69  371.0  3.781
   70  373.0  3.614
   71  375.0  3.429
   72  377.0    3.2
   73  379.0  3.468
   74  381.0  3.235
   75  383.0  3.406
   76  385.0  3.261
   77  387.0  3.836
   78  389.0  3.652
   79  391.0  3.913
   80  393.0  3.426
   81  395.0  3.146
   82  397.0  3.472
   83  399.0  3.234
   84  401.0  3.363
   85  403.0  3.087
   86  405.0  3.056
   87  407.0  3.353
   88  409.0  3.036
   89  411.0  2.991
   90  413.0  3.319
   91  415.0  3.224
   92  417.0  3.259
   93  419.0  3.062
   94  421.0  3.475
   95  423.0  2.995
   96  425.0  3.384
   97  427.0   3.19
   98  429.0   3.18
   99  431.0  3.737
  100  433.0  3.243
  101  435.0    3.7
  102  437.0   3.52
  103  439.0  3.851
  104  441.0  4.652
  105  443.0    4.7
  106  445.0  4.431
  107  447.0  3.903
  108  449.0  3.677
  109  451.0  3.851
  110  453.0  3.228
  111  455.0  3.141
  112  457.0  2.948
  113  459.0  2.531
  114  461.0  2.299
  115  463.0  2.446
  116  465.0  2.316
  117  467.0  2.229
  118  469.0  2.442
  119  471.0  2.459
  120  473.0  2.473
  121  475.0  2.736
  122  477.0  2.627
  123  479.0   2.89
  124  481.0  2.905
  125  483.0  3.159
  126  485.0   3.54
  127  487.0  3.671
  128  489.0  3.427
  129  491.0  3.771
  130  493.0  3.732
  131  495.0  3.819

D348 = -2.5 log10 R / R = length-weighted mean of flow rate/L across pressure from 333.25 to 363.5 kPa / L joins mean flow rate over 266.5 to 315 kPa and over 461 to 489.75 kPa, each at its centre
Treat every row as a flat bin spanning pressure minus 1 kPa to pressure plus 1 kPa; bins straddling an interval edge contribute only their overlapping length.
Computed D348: -0.12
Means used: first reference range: 3.11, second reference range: 2.79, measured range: 3.35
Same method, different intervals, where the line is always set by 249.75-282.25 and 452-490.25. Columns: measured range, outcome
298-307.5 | 0.01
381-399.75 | -0.19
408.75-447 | -0.23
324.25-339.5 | 0.26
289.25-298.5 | -0.04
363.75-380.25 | -0.24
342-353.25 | -0.10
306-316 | -0.09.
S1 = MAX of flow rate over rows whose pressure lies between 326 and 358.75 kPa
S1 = 3.594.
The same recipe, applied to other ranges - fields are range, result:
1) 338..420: 4.133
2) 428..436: 3.737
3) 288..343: 3.505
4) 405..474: 4.7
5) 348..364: 3.947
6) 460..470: 2.446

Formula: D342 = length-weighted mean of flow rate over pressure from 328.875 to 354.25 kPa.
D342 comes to 2.96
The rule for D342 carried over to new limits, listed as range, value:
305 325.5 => 3.14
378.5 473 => 3.3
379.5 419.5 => 3.32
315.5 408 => 3.25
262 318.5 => 3.12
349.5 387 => 3.56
